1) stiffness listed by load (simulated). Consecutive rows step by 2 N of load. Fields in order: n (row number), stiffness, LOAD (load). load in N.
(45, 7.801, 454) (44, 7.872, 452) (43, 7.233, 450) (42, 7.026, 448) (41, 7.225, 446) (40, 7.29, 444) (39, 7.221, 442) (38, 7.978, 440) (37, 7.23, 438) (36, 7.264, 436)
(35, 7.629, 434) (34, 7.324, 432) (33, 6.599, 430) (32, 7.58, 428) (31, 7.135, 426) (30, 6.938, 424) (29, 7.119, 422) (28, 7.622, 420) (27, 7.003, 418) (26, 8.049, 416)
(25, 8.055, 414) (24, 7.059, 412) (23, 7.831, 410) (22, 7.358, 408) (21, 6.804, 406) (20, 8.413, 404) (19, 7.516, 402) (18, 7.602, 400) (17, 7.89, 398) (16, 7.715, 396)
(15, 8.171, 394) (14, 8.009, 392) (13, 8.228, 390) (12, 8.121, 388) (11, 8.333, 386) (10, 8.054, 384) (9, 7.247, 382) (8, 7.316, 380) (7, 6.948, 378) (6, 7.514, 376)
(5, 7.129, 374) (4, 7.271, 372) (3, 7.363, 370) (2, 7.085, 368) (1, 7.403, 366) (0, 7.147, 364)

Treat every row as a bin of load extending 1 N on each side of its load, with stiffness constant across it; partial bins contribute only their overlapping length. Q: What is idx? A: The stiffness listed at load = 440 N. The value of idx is 7.978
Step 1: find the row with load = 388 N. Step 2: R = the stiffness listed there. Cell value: 8.121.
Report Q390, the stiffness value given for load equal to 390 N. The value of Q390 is 8.228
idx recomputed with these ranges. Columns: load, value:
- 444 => 7.29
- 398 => 7.89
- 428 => 7.58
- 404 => 8.413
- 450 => 7.233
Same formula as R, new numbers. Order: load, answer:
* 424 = 6.938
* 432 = 7.324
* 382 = 7.247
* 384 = 8.054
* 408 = 7.358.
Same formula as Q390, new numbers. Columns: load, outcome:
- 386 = 8.333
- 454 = 7.801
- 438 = 7.23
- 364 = 7.147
